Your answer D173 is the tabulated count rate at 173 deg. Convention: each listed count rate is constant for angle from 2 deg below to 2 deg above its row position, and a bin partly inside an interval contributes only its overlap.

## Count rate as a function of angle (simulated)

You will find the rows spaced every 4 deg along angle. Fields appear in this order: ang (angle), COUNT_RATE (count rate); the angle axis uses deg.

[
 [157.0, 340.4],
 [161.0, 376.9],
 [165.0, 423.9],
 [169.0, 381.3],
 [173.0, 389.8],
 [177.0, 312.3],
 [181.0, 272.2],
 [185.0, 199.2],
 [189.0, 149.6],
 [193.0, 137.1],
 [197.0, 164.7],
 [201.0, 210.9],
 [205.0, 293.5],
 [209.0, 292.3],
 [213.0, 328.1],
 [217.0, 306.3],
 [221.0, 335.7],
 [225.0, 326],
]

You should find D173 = 389.8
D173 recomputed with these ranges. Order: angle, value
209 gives 292.3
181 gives 272.2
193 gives 137.1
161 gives 376.9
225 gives 326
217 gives 306.3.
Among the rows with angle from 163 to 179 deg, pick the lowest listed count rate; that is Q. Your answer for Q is 312.3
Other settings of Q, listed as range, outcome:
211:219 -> 306.3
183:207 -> 137.1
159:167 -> 376.9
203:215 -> 292.3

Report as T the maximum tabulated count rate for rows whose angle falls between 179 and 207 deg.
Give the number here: 293.5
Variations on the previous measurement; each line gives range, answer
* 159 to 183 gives 423.9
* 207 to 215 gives 328.1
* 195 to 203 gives 210.9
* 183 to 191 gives 199.2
